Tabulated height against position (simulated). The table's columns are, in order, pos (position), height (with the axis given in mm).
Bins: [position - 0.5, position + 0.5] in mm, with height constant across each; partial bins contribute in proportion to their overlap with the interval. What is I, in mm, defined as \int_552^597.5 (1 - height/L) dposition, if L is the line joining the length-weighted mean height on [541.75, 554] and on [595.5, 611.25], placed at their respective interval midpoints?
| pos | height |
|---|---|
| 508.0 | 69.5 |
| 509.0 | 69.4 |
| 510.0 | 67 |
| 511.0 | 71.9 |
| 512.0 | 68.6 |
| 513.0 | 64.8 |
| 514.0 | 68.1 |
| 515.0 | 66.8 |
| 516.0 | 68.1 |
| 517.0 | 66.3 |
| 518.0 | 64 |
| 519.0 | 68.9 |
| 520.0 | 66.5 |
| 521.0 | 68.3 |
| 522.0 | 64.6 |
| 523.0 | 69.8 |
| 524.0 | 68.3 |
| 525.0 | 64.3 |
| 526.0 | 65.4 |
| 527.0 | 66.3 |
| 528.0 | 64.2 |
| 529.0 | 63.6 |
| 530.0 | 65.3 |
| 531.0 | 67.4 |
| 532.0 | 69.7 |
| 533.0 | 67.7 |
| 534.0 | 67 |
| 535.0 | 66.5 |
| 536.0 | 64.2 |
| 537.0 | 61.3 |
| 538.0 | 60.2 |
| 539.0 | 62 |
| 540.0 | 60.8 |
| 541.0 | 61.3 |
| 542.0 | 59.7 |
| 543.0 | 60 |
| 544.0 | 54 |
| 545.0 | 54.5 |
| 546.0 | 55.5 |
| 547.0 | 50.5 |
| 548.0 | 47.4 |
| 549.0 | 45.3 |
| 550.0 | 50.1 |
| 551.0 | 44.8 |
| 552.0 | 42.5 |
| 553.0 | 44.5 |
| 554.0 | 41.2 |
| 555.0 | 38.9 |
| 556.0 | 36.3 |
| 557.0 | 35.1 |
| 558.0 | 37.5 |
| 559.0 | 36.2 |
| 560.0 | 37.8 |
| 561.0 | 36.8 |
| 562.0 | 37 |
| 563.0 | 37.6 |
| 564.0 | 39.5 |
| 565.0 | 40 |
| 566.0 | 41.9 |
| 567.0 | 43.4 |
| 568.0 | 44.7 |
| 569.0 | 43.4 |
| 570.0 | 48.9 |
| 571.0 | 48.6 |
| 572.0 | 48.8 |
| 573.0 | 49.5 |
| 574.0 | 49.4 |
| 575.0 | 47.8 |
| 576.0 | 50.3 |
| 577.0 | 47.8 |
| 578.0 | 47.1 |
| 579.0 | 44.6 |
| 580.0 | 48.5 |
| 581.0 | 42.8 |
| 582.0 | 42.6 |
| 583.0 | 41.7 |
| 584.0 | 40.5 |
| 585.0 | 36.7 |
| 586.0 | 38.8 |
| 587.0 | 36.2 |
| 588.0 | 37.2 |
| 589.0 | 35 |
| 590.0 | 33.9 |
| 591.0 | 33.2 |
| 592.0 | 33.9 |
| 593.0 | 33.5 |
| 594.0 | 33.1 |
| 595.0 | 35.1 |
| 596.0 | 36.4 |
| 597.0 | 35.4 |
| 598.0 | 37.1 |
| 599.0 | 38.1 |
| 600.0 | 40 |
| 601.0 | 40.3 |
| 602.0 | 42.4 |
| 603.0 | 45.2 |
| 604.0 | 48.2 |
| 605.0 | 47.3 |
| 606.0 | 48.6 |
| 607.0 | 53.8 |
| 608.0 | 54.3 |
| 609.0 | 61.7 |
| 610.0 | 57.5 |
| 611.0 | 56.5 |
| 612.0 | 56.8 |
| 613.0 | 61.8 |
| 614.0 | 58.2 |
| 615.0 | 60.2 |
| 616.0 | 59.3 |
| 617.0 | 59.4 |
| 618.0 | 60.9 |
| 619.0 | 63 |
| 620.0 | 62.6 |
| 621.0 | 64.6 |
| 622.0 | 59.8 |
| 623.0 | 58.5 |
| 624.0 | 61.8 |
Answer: 7.2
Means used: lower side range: 50.2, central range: 40.7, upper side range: 46.3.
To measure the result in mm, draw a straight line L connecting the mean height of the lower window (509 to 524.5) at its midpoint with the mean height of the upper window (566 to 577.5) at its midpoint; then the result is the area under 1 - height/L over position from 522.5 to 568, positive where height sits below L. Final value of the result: 3.8 mm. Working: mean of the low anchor 67.5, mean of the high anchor 47.3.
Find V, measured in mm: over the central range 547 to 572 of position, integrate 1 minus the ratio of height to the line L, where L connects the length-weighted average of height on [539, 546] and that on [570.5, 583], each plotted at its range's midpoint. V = 5.1 mm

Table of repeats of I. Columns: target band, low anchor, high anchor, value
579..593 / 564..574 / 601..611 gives 2.7 mm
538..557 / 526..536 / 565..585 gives 2.7 mm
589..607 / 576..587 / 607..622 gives 4.3 mm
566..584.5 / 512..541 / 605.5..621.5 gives 4.7 mm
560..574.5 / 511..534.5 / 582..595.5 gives 0.8 mm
